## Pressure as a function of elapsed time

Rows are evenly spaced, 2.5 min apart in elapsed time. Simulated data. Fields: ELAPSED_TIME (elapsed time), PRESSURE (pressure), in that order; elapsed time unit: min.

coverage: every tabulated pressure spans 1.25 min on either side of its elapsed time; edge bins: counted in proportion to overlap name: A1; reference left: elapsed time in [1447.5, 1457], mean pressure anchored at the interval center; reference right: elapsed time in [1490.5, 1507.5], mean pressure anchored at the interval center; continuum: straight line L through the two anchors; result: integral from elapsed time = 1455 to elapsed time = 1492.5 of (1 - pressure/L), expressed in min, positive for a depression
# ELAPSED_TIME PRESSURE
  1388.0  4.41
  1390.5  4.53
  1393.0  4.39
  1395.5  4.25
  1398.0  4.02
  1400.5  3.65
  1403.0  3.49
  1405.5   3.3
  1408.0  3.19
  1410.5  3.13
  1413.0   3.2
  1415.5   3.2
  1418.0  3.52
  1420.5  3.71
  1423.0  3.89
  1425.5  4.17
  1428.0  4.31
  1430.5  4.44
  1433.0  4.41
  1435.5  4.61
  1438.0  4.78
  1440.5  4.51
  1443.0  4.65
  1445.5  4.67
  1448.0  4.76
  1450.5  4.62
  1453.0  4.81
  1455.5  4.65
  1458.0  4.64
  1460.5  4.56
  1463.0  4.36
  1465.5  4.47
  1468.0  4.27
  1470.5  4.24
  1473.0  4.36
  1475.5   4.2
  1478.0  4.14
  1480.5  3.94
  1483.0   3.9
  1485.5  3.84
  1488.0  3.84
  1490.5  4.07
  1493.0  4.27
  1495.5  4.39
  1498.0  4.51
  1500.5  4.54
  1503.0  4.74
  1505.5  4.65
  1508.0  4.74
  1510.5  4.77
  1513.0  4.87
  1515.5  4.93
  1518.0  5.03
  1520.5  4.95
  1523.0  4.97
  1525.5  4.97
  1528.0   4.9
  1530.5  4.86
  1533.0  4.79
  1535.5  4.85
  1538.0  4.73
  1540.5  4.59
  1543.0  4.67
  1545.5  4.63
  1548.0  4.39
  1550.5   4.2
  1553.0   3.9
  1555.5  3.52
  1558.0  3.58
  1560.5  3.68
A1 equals 3.1 min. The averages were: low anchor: 4.7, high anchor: 4.49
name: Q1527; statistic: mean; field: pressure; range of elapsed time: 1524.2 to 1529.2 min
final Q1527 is 4.94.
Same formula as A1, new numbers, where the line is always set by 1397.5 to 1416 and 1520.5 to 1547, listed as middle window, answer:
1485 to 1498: 0.58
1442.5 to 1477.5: -4.76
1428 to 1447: -4.30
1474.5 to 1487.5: 0.67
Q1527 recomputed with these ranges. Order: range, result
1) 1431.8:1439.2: 4.6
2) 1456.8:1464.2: 4.52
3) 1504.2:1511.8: 4.72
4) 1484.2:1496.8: 4.08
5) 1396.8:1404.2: 3.72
